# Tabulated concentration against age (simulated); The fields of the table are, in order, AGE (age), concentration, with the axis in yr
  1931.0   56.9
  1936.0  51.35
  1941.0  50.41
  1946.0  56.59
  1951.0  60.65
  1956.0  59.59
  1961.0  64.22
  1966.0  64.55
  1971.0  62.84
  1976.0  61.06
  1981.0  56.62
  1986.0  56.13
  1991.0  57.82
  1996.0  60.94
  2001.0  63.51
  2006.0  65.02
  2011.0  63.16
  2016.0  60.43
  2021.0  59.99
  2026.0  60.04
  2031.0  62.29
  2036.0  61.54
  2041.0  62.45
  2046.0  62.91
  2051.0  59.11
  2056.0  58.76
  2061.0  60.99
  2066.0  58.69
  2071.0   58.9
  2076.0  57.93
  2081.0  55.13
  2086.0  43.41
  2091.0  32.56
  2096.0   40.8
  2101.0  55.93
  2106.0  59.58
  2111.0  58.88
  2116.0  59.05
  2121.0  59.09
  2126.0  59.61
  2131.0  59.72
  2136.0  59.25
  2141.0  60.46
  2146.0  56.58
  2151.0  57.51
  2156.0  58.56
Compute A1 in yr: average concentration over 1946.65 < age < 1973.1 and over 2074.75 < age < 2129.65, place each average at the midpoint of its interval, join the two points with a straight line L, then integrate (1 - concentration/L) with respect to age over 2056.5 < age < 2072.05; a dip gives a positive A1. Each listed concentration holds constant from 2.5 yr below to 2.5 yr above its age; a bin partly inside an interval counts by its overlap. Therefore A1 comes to -1.2 yr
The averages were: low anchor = 62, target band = 59.5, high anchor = 52.9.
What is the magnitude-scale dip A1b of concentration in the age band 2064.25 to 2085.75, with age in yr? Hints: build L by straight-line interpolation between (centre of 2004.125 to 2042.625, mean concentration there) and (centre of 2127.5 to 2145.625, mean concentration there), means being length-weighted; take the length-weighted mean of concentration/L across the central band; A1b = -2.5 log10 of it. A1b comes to 0.09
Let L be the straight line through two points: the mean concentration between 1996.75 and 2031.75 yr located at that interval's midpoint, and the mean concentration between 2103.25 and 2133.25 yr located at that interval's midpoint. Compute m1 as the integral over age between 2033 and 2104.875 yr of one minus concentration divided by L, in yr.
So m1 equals 6.6 yr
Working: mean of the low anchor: 62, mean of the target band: 55.1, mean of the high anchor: 59.3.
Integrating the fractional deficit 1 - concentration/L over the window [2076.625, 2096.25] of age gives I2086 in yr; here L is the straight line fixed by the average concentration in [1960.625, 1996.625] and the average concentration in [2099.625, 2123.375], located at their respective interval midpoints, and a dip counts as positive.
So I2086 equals 4.8 yr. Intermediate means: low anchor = 60.3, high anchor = 58.6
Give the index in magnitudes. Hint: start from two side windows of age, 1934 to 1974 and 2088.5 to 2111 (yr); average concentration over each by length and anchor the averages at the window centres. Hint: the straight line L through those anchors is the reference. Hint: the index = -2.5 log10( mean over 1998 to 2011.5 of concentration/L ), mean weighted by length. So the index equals -0.157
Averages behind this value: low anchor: 58.9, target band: 63.9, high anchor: 48.5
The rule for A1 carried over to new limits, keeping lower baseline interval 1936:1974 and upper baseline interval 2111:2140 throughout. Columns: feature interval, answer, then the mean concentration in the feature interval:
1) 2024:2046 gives -0.9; 61.8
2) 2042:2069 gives -0.4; 60.2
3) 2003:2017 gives -0.9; 63.2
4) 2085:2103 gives 5.0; 42.8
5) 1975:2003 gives 0.1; 59.2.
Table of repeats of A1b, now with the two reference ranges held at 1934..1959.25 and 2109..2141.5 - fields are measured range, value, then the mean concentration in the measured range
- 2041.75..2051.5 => -0.07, 61.7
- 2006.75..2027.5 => -0.07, 61.3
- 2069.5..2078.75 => 0.00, 58.3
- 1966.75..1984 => -0.07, 60.5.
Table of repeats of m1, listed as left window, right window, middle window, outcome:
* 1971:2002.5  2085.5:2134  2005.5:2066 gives -4.4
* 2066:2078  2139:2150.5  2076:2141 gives 4.8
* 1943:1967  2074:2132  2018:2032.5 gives -0.9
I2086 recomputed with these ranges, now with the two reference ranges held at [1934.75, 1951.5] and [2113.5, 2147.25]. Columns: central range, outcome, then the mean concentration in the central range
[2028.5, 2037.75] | -0.9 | 61.9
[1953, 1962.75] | -1.2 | 61.7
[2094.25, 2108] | 1.4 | 52.4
